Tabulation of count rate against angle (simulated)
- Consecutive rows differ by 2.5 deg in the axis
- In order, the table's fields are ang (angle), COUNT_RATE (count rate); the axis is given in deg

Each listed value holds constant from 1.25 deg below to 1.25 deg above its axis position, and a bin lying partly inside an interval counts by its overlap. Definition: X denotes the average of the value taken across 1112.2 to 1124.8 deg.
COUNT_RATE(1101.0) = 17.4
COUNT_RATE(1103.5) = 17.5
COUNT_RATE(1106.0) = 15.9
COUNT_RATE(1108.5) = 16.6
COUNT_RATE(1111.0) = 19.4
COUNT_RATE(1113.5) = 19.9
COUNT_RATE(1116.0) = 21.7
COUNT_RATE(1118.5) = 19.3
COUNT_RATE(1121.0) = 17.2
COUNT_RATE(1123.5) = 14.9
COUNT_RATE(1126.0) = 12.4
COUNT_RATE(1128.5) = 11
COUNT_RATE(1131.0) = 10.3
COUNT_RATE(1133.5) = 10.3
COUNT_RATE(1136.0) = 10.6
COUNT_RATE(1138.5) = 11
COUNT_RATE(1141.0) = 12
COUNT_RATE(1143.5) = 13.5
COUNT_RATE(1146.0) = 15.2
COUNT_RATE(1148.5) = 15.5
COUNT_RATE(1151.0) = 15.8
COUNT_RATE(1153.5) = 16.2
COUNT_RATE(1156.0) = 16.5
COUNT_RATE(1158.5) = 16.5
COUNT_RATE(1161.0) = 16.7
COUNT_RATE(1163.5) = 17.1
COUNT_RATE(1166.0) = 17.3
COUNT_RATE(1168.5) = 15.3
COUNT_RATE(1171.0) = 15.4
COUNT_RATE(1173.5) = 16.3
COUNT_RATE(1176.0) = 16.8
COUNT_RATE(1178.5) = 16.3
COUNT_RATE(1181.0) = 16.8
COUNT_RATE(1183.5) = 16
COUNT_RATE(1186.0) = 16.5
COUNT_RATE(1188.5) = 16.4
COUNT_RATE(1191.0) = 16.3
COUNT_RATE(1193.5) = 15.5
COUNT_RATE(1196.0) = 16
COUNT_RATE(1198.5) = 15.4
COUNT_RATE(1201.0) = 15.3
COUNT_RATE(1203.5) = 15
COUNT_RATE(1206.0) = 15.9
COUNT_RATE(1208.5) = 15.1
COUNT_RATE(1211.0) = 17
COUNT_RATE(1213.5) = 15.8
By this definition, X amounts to 18.6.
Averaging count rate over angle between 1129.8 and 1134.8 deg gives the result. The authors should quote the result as 10.3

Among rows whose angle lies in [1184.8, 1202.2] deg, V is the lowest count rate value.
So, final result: 15.3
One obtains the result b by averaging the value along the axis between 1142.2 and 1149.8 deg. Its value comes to 14.7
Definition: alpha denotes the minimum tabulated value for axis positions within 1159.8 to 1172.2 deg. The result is 15.3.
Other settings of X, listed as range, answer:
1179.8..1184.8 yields 16.4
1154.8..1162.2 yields 16.6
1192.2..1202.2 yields 15.6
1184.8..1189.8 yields 16.4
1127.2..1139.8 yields 10.7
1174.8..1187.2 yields 16.5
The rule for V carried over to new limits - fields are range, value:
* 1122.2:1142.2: 10.3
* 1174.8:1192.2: 16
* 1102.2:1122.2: 15.9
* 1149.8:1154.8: 15.8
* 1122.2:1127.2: 12.4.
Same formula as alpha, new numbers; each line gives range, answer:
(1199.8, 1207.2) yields 15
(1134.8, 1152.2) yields 10.6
